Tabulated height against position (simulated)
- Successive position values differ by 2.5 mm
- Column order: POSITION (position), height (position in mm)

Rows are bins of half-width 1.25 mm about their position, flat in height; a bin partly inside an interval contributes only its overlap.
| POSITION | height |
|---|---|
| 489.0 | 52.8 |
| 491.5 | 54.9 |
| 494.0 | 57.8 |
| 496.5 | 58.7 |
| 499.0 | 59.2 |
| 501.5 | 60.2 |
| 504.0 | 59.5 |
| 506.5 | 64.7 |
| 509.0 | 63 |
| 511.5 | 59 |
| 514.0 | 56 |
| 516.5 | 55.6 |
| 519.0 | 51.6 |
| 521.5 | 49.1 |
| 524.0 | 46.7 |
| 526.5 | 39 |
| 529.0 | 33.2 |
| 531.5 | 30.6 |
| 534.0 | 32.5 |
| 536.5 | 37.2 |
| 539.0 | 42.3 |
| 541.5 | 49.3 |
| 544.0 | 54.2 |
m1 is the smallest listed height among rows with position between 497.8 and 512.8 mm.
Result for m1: 59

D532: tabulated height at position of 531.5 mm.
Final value 30.6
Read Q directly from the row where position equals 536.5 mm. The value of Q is 37.2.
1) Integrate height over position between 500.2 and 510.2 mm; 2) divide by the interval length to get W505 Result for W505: 61.8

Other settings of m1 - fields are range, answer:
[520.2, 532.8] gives 30.6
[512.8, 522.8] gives 49.1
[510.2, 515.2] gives 56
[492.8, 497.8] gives 57.8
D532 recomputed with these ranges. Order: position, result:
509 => 63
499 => 59.2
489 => 52.8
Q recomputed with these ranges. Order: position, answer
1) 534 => 32.5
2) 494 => 57.8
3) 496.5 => 58.7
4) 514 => 56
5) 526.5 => 39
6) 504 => 59.5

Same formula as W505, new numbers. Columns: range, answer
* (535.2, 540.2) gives 39.7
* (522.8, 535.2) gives 36.4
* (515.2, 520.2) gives 53.6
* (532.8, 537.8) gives 34.9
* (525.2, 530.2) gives 36.2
